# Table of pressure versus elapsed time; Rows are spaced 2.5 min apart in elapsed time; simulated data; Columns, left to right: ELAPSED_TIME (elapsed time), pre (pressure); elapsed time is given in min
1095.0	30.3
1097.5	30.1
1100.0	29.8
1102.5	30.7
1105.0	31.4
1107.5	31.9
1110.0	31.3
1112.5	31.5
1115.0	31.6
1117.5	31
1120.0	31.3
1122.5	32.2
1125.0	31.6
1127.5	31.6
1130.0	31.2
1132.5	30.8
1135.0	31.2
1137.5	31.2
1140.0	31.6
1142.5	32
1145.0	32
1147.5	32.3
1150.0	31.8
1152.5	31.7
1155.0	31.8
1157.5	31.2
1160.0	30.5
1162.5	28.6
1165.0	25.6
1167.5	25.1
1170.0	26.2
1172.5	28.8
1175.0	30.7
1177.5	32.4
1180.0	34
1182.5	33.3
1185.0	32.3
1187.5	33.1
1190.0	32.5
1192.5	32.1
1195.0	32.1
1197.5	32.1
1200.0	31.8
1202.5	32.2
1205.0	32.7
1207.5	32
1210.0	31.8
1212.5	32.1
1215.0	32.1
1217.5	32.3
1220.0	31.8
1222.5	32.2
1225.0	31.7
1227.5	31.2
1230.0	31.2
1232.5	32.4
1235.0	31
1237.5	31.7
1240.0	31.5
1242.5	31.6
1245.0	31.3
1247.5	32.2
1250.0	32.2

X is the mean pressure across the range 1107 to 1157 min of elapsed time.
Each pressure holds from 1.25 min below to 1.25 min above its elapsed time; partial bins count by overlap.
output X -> 31.6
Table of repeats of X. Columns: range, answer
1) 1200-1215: 32.1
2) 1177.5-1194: 32.8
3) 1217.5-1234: 31.8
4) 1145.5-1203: 31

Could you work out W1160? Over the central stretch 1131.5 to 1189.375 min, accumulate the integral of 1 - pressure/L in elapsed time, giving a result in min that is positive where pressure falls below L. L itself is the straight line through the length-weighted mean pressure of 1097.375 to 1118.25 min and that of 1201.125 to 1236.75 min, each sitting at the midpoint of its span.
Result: 1.2 min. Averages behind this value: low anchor 31.1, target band 30.8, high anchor 31.9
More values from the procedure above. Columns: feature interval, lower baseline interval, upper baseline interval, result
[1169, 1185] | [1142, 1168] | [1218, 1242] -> -0.19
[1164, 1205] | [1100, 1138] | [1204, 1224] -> 1.15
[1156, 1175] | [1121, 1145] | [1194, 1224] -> 2.11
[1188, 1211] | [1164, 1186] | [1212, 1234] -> -0.97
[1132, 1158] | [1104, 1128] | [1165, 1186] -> -0.70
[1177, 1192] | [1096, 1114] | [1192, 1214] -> -0.49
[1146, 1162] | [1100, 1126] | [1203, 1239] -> 0.07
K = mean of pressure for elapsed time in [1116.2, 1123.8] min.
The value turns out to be 31.5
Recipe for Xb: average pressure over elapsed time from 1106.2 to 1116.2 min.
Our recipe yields 31.6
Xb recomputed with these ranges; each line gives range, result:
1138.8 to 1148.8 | 32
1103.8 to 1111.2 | 31.5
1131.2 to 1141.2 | 31.2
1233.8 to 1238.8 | 31.4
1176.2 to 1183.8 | 33.2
